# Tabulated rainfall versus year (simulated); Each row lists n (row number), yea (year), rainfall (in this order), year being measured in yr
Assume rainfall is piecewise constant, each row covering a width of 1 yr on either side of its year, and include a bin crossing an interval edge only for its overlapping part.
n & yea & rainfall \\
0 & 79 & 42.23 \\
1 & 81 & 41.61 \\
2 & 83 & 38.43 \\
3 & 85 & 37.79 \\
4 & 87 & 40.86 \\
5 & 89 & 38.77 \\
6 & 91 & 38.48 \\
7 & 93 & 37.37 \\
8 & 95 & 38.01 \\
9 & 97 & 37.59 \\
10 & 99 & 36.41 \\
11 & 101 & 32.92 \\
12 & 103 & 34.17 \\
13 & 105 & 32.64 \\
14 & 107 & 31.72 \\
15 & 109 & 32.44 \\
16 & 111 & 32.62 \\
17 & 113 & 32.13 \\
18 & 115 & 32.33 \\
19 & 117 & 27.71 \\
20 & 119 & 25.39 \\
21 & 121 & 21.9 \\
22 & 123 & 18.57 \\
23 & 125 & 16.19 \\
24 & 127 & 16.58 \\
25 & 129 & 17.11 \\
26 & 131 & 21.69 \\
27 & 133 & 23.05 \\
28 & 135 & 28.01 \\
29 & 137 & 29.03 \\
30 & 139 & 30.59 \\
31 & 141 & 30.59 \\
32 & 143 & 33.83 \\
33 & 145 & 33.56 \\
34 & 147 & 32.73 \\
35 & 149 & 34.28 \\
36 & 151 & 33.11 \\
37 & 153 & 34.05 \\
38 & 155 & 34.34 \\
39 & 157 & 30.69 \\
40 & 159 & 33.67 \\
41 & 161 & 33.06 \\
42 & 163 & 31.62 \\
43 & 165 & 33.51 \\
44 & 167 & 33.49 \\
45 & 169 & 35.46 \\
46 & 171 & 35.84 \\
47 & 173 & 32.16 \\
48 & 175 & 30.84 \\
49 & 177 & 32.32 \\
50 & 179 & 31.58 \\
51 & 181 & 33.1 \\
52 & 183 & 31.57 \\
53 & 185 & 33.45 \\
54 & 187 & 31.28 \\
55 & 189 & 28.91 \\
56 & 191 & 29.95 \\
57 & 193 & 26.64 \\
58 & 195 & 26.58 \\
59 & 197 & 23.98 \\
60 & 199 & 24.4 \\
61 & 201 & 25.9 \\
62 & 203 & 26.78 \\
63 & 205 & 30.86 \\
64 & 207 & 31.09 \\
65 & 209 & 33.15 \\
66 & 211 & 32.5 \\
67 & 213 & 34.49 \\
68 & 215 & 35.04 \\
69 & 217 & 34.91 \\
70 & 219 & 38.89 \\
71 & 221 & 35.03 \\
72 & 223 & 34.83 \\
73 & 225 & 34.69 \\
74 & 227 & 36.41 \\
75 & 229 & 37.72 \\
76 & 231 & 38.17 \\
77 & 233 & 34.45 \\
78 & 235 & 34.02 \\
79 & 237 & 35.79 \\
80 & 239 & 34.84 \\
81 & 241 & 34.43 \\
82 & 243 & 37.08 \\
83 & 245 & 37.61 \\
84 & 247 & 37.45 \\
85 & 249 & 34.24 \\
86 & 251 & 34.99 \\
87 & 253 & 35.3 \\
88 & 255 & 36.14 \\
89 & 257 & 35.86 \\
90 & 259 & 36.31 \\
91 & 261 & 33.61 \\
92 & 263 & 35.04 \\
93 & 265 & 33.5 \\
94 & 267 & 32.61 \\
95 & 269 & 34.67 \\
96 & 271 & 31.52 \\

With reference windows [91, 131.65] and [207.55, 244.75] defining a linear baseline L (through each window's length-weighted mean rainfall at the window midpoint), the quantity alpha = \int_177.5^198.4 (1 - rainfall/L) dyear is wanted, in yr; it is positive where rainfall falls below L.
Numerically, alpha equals 2.2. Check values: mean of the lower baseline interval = 29.1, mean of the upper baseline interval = 35.4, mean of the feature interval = 29.7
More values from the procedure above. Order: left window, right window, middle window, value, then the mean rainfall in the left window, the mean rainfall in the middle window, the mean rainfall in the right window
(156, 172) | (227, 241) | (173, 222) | 5.05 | 33.4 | 31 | 35.8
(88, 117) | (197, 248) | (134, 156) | 1.36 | 34.6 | 32.2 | 33.8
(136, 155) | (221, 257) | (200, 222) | 1.39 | 32.5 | 32.6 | 35.8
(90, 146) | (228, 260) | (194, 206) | 2.57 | 29.4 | 26.4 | 35.9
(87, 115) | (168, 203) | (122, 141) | 6.00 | 35.1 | 22.7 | 30.1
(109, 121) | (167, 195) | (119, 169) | 3.16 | 29.6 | 28.6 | 31.7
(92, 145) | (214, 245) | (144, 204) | 1.81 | 29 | 31.3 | 35.8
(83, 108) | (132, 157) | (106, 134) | 7.50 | 36.5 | 25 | 31.4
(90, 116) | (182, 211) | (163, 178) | -1.33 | 34.5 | 33.3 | 29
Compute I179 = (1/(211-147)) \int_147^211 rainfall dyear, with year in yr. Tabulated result 31.3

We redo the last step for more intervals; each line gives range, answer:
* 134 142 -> 29.6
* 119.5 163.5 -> 28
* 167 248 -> 32.9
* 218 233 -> 36.4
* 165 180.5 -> 33.1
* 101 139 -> 26.6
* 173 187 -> 32.1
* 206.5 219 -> 34.1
